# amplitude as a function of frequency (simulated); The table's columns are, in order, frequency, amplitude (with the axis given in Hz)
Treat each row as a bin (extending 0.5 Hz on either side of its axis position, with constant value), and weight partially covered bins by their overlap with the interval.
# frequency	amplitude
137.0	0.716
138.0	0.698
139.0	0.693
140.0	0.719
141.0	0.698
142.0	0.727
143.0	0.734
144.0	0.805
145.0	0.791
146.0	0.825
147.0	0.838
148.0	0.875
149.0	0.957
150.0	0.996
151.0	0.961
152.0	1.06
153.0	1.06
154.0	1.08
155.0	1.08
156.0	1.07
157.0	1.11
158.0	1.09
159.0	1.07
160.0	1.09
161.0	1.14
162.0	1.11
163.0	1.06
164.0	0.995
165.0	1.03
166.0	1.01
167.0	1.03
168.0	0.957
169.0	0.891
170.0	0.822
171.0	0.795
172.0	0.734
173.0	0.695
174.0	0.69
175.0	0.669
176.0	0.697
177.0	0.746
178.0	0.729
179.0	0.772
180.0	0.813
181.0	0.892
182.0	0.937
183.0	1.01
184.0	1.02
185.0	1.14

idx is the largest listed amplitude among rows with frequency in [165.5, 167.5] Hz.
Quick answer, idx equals 1.03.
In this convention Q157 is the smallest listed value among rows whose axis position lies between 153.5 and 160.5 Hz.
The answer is 1.07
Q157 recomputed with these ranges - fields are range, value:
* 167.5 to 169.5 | 0.891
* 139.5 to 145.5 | 0.698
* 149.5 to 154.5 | 0.961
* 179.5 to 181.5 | 0.813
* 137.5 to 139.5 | 0.693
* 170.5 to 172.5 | 0.734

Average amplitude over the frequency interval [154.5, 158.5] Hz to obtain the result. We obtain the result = 1.09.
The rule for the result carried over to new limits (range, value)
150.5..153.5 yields 1.03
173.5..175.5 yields 0.679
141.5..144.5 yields 0.755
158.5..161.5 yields 1.1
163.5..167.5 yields 1.02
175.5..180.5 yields 0.751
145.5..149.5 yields 0.874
